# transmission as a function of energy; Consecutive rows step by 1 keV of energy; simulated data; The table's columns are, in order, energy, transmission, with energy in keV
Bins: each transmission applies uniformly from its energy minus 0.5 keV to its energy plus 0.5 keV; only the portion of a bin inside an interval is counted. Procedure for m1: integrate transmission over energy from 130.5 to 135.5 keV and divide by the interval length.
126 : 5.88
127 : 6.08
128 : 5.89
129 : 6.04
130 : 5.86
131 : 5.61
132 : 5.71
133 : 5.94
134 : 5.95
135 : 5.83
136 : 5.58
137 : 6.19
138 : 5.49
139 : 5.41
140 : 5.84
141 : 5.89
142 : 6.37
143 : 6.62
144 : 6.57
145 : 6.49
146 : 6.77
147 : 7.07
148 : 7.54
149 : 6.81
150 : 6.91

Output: 5.81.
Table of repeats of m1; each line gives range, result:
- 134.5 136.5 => 5.71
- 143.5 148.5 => 6.89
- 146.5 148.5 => 7.3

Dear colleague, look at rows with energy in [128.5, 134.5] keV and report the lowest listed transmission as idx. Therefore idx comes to 5.61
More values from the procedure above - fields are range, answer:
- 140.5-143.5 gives 5.89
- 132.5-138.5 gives 5.49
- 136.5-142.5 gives 5.41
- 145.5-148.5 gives 6.77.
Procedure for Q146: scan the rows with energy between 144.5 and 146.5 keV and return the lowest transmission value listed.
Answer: 6.49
